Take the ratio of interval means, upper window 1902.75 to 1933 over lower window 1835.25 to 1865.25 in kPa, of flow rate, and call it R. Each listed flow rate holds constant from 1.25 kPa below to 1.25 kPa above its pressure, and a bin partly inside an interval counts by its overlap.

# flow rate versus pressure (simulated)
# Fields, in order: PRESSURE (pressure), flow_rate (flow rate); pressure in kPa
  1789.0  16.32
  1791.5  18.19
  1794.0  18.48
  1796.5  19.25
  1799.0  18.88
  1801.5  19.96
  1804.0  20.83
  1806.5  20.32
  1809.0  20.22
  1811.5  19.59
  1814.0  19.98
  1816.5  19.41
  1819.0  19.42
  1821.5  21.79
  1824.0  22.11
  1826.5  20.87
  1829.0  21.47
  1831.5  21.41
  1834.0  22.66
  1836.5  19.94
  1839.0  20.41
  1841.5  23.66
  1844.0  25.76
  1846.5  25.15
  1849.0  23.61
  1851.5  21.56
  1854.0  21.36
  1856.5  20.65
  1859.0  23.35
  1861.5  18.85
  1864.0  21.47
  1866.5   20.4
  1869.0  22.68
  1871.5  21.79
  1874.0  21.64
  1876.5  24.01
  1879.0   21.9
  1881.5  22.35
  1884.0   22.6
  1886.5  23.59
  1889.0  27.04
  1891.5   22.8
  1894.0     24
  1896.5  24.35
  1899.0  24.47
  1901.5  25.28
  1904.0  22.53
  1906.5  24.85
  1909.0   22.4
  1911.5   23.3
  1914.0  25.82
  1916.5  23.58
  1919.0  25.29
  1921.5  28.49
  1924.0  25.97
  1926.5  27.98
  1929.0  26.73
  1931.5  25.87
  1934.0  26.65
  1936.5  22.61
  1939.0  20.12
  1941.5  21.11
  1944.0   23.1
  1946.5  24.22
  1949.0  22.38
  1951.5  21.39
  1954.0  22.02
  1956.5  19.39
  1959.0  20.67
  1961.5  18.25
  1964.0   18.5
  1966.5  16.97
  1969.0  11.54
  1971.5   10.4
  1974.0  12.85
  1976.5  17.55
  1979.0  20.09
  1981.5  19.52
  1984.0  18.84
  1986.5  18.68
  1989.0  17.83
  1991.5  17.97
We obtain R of 1.14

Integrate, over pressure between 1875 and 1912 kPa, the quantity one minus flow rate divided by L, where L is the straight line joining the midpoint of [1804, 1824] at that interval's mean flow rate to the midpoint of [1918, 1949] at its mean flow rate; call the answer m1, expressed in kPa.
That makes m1 -0.7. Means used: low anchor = 20.3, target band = 23.7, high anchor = 24.7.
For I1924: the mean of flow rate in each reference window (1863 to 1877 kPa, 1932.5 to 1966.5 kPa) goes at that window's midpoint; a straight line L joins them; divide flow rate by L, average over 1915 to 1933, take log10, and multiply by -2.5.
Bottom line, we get -0.21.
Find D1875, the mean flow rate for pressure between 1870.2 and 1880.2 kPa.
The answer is 22.3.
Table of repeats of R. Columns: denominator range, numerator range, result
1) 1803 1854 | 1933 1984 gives 0.90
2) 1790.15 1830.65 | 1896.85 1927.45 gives 1.24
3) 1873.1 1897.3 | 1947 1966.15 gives 0.87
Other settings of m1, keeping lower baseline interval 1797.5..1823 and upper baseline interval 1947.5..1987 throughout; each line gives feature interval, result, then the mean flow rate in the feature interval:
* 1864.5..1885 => -3.1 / 22.1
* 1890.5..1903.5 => -3.5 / 24.1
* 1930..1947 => -4.6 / 23.4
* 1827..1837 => -0.8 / 21.4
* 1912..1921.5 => -3.3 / 25.2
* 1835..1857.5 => -3.3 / 22.5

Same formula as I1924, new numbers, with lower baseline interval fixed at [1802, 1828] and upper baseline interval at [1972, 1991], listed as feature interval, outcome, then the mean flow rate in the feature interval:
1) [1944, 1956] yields -0.23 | 22.4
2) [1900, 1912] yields -0.25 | 23.7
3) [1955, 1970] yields 0.01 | 17.7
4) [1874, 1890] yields -0.21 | 23.4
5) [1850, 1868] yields -0.08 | 21.1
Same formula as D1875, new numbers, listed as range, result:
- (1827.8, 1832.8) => 21.5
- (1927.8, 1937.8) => 25.4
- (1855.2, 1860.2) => 22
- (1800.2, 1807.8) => 20.4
